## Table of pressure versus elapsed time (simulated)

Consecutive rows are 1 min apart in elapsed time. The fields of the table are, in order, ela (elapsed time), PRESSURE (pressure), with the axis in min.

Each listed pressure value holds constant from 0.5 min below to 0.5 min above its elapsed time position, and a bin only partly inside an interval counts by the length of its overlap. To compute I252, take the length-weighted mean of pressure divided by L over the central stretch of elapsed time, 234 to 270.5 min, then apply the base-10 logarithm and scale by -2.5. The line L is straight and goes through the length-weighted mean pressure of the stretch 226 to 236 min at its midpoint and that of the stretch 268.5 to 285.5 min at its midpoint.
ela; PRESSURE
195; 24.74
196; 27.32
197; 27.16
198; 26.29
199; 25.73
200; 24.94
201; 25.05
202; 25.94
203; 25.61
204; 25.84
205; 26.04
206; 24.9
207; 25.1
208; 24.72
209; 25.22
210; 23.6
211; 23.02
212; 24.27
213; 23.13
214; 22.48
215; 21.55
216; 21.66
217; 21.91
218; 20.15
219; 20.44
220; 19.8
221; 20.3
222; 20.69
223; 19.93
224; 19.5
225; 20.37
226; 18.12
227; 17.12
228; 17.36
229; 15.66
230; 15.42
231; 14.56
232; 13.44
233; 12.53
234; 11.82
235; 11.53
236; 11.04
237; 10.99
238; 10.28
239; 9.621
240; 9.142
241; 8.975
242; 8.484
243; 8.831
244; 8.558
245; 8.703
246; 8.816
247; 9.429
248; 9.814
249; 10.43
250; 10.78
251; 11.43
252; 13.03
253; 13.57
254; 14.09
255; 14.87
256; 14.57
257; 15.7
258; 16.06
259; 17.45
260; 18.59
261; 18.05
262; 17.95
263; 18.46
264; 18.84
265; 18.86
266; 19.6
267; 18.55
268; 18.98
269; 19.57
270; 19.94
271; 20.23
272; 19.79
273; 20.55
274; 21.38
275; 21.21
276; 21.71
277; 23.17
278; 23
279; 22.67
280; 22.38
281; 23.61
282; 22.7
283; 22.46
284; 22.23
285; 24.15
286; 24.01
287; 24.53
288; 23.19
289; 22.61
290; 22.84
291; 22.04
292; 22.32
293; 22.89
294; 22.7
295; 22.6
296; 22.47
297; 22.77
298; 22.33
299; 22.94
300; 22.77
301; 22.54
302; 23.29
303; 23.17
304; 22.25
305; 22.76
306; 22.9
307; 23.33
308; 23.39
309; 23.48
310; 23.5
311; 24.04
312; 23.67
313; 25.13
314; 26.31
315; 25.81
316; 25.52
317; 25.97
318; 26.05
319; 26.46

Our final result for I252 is 0.30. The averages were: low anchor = 14.4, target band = 13.7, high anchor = 21.8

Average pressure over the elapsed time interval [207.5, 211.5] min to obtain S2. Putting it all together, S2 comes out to 24.1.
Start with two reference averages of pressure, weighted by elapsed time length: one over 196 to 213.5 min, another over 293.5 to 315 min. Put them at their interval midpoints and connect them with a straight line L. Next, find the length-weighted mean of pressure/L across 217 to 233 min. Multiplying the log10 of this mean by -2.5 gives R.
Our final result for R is 0.34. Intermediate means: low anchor 25.2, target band 18.1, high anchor 23.3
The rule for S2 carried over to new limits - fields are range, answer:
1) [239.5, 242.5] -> 8.87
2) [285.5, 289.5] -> 23.6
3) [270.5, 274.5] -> 20.5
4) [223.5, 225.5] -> 19.9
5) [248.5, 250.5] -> 10.6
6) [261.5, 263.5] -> 18.2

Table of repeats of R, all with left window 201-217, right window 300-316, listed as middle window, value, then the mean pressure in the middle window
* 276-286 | 0.043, 22.9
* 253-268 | 0.359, 17.2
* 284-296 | 0.037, 23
